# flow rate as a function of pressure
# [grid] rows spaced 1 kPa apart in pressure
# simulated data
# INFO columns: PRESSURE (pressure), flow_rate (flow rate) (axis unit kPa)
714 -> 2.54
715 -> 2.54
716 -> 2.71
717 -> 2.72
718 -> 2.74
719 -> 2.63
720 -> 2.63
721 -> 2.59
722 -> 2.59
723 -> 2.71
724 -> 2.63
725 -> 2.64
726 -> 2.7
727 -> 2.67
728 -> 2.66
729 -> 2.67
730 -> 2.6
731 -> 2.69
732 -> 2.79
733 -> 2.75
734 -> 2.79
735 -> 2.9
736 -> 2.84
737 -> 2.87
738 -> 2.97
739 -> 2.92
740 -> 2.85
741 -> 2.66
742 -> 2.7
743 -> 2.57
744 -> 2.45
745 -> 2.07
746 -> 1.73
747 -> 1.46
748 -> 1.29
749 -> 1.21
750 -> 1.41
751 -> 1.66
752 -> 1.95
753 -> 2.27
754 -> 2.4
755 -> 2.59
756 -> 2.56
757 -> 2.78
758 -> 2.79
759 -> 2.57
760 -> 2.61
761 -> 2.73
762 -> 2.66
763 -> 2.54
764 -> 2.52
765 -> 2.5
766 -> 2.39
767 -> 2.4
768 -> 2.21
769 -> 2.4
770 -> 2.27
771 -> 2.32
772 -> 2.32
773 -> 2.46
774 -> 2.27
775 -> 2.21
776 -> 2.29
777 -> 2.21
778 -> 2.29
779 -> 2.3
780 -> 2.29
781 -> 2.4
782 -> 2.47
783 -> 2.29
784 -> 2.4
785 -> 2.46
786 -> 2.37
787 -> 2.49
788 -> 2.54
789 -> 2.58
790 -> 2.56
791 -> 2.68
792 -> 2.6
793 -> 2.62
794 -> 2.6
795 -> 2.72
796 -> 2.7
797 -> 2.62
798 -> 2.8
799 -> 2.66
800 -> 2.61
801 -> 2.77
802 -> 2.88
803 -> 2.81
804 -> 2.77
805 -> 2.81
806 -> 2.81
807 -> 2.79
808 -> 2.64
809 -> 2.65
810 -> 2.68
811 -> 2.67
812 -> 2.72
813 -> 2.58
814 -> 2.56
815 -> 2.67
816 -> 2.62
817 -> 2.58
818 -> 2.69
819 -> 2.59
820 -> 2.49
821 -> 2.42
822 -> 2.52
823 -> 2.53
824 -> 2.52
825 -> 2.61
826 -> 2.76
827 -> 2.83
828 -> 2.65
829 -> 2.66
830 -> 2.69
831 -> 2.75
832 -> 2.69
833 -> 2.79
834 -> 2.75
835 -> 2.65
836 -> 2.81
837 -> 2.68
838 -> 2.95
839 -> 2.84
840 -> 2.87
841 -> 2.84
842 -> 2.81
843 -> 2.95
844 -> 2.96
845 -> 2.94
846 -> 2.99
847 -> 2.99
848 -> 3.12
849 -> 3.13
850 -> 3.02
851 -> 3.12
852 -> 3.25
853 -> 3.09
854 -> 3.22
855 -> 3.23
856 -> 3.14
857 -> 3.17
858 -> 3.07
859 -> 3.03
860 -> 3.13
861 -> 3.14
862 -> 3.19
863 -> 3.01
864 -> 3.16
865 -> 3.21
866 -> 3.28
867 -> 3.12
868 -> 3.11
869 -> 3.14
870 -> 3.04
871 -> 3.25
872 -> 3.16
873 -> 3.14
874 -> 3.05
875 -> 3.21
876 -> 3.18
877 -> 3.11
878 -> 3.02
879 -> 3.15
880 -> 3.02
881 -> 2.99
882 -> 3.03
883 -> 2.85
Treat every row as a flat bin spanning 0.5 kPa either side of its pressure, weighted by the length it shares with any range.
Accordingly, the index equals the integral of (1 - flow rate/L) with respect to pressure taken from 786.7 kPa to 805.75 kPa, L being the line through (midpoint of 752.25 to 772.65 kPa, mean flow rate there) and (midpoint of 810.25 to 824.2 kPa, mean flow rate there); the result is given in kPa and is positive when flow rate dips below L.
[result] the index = -1.0 kPa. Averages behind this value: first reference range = 2.48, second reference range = 2.59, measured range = 2.68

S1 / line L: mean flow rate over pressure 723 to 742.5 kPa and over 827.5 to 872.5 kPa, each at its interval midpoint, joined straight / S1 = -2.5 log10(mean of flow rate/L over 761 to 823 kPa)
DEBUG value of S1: 0.14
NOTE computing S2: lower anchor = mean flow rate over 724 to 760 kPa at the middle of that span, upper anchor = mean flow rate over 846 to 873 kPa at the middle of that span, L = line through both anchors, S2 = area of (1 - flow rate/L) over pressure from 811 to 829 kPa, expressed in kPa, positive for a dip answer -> 1.8 kPa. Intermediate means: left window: 2.45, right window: 3.13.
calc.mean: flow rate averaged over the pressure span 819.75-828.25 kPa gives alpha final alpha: 2.59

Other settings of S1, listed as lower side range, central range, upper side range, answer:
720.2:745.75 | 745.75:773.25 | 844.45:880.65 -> 0.23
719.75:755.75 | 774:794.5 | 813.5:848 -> 0.07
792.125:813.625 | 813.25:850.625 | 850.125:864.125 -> 0.07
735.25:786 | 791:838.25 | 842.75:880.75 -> 0.03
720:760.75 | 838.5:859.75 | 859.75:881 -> -0.01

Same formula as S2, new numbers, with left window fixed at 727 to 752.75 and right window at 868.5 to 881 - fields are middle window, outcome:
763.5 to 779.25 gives 1.3 kPa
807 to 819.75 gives 0.7 kPa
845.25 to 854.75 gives -0.4 kPa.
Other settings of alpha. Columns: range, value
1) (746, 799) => 2.36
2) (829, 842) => 2.77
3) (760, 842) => 2.59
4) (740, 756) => 2.07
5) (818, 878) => 2.94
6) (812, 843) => 2.69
